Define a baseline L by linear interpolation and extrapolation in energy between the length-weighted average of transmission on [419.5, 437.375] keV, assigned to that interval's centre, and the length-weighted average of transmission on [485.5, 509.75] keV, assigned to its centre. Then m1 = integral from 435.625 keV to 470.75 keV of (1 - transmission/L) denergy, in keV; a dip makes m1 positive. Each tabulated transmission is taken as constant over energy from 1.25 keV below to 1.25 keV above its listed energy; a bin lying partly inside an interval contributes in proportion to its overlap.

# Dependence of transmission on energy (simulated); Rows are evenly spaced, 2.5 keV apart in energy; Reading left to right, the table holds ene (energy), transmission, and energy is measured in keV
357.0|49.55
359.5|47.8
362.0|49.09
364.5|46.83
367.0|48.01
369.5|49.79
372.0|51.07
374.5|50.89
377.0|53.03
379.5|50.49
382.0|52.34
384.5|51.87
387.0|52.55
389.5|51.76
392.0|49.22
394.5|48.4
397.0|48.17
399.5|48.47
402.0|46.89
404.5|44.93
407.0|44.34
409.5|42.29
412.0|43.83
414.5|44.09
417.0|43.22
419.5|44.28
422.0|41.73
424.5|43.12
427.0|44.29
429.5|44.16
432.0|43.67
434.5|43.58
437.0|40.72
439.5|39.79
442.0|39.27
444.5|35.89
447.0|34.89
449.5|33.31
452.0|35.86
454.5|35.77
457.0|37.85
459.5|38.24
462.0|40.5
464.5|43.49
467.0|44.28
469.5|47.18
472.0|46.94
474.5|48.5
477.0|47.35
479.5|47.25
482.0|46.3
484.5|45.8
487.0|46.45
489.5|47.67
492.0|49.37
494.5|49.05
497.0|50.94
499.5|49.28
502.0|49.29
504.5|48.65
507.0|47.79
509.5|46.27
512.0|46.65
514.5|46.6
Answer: 4.72 keV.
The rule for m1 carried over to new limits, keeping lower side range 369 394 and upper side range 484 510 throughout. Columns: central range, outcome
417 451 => 6.3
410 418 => 1.1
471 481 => 0.3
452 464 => 2.7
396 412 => 1.6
